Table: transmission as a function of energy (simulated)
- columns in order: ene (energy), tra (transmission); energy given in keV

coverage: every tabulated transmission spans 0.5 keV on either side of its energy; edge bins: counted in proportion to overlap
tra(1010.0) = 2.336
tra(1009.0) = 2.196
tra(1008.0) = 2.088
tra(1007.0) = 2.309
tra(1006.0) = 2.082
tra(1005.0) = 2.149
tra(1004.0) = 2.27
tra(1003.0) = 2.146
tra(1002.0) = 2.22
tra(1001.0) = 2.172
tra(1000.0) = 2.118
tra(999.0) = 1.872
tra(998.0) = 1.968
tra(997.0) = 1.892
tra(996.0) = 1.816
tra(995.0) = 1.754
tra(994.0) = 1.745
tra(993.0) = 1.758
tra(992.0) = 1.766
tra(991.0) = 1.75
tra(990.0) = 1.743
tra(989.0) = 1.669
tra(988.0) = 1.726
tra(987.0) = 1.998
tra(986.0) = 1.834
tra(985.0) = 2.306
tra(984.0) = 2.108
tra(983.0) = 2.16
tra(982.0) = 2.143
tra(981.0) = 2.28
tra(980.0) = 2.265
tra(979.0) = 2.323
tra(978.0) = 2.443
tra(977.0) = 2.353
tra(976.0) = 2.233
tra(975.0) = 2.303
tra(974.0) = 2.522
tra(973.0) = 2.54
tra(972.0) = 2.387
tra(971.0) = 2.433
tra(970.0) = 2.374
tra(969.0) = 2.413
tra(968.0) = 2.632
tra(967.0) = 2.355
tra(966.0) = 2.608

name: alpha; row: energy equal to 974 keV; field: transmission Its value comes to 2.522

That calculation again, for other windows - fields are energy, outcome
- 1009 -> 2.196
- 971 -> 2.433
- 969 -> 2.413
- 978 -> 2.443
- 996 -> 1.816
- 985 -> 2.306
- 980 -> 2.265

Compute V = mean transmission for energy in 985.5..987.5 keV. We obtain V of 1.92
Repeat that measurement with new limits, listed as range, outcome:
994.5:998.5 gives 1.86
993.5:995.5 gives 1.75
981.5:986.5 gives 2.11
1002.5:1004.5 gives 2.21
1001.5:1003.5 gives 2.18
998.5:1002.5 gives 2.1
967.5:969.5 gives 2.52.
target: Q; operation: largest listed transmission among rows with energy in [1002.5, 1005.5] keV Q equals 2.27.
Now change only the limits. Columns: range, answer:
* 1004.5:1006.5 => 2.149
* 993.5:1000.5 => 2.118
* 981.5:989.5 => 2.306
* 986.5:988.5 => 1.998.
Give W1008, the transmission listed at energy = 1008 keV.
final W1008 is 2.088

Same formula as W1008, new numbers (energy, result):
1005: 2.149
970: 2.374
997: 1.892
